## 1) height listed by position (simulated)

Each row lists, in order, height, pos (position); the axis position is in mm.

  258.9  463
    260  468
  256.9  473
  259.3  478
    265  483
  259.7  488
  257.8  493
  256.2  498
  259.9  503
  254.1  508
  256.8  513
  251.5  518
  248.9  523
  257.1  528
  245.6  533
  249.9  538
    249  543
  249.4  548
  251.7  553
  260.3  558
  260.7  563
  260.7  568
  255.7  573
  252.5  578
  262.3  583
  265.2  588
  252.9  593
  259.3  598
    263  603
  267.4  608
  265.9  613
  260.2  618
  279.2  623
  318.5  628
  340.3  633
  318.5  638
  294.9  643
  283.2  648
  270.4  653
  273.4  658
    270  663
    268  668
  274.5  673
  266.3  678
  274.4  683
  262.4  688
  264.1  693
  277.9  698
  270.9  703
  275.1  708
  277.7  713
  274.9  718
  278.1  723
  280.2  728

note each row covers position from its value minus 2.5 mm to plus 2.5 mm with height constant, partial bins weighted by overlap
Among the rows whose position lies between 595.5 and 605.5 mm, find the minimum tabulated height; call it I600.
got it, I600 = 259.3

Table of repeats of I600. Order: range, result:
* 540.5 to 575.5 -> 249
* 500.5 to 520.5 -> 251.5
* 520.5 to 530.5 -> 248.9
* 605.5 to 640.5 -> 260.2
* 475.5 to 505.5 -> 256.2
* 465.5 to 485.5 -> 256.9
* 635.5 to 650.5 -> 283.2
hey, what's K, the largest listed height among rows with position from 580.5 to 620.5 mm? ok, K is 267.4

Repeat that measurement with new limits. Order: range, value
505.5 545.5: 257.1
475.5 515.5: 265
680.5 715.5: 277.9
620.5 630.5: 318.5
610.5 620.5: 265.9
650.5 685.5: 274.5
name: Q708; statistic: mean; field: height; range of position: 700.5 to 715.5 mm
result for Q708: 275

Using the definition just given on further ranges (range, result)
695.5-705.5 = 274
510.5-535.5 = 252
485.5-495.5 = 259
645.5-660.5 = 276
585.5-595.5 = 259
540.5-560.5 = 253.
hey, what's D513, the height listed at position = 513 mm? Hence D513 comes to 256.8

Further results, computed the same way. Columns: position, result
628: 318.5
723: 278.1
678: 266.3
